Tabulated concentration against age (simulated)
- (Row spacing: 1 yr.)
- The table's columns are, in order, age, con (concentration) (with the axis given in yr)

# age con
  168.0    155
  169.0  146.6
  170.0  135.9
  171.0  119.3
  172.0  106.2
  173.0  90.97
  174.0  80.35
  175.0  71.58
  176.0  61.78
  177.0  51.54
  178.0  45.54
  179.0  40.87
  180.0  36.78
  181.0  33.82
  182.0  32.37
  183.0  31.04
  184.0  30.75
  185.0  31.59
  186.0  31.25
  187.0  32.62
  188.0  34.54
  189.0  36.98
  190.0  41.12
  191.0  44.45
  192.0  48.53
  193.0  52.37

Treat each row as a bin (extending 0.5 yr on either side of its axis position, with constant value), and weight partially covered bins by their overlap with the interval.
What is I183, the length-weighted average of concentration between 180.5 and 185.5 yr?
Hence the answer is 31.9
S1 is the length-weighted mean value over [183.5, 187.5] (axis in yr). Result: 31.6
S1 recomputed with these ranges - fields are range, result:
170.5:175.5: 93.7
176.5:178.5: 48.5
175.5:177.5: 56.7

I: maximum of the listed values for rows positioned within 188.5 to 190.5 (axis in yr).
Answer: 41.12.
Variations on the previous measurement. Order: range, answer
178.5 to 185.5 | 40.87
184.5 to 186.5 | 31.59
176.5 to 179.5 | 51.54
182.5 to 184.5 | 31.04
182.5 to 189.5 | 36.98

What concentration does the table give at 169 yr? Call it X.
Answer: 146.6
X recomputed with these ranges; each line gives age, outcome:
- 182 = 32.37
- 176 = 61.78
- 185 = 31.59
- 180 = 36.78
